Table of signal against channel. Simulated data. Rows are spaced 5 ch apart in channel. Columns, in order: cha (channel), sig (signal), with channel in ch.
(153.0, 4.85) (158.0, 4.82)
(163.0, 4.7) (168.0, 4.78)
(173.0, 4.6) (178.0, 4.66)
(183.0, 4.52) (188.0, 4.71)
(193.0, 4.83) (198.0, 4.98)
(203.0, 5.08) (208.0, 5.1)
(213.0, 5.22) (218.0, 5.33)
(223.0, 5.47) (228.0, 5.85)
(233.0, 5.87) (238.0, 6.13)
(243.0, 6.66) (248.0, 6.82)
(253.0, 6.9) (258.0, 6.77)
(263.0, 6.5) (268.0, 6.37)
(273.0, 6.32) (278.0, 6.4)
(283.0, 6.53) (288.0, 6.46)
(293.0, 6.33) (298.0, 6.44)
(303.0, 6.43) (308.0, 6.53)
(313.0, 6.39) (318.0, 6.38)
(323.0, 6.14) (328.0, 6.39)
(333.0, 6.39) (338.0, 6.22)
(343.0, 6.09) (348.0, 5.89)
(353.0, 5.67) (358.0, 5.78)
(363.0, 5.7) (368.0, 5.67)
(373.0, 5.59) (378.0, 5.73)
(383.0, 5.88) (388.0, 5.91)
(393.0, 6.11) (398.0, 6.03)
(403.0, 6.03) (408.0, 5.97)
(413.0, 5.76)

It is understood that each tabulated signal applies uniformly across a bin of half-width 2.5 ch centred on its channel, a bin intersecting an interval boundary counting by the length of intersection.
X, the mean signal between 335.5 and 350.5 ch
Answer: 6.07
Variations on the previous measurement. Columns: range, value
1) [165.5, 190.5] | 4.65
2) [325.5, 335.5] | 6.39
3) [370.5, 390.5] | 5.78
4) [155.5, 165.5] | 4.76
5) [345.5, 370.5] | 5.74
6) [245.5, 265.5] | 6.75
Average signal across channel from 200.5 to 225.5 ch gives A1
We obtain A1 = 5.24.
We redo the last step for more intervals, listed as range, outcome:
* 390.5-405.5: 6.06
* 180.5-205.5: 4.82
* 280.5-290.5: 6.49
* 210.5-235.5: 5.55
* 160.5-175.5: 4.69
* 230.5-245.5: 6.22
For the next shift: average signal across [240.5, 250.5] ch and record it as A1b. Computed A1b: 6.74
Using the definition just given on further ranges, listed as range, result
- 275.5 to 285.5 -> 6.47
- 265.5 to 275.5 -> 6.35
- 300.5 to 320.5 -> 6.43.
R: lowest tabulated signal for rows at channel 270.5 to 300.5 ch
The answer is 6.32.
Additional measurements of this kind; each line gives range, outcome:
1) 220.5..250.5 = 5.47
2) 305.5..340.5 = 6.14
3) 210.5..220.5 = 5.22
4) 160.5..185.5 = 4.52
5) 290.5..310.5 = 6.33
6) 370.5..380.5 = 5.59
